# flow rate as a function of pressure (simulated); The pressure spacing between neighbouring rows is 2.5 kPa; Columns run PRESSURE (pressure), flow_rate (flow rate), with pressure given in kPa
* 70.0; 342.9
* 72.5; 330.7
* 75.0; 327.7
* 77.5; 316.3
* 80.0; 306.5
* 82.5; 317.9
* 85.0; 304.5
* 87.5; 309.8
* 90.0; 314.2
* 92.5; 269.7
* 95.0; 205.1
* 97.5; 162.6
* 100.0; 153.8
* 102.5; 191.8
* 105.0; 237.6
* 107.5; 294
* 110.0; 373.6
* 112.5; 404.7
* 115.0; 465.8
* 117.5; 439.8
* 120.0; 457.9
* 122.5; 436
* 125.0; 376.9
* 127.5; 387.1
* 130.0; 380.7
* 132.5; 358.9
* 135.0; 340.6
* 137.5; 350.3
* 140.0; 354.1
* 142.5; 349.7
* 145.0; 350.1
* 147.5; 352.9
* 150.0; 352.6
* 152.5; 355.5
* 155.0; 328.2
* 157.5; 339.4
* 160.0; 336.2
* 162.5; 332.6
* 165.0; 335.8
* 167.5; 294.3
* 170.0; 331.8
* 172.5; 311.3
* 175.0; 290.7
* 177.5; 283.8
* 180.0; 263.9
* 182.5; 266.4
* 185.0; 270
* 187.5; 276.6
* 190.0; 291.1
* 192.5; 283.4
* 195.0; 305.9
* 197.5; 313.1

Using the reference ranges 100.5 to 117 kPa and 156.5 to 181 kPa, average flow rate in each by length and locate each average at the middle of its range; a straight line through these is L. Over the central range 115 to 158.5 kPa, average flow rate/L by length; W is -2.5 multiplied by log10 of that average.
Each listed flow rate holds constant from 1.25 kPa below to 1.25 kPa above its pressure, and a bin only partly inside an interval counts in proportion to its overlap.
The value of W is -0.17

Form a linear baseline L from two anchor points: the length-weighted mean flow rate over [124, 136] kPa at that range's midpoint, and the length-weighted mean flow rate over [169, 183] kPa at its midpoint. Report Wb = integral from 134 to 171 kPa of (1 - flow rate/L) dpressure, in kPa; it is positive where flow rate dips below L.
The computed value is -1.0 kPa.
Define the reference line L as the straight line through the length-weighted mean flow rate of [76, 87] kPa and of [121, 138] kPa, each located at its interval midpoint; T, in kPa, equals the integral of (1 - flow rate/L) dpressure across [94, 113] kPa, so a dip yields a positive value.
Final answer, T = 5.3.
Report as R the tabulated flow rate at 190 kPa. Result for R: 291.1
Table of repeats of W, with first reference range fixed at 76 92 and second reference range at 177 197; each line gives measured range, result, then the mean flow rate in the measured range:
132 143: -0.19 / 350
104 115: -0.14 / 345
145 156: -0.19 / 348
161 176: -0.11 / 317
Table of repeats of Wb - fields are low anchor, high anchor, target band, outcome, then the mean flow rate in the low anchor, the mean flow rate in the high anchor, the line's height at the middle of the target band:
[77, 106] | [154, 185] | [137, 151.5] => -3.0 kPa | 256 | 308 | 291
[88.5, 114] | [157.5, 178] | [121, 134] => -4.8 kPa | 263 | 317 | 285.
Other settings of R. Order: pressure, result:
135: 340.6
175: 290.7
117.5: 439.8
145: 350.1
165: 335.8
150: 352.6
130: 380.7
